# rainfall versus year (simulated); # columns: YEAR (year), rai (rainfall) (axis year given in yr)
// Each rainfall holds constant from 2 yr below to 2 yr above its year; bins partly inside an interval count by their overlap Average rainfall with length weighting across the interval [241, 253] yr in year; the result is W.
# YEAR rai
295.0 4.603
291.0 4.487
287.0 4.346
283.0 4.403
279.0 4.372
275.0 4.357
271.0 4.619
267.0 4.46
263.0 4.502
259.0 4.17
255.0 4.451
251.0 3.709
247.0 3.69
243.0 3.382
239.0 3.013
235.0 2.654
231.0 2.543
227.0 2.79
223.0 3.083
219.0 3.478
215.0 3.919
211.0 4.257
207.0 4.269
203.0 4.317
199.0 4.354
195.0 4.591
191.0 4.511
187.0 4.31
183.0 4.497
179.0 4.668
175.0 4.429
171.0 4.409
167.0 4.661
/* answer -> 3.59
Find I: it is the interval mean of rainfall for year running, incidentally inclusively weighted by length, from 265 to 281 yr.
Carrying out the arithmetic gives 4.45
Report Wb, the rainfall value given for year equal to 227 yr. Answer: 2.79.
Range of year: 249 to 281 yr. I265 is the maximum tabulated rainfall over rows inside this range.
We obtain 4.619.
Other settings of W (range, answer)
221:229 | 2.94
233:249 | 3.18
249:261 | 4.11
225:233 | 2.67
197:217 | 4.22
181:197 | 4.48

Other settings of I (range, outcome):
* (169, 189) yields 4.46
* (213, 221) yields 3.7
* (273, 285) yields 4.38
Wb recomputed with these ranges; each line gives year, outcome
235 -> 2.654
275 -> 4.357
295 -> 4.603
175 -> 4.429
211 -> 4.257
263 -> 4.502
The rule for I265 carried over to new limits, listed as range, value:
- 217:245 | 3.478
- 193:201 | 4.591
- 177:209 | 4.668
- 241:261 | 4.451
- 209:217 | 4.257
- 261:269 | 4.502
